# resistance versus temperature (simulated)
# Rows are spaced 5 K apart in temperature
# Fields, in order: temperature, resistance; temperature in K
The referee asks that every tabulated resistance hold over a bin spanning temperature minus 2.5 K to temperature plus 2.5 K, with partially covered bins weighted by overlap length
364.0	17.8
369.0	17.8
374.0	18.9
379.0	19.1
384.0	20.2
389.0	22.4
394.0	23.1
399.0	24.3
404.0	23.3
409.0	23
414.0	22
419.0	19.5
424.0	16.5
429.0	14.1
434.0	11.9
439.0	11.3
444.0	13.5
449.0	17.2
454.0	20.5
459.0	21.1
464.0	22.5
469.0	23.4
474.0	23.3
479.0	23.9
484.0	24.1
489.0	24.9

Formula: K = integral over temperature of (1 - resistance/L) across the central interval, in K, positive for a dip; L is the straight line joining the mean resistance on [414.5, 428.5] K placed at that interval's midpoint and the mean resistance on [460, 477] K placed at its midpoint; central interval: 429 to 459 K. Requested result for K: 7.6 K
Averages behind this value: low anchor 18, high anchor 22.9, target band 15.3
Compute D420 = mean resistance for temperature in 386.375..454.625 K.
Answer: 18.7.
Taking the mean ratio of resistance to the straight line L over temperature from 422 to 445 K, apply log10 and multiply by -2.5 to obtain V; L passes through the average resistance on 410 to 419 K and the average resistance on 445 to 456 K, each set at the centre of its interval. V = 0.42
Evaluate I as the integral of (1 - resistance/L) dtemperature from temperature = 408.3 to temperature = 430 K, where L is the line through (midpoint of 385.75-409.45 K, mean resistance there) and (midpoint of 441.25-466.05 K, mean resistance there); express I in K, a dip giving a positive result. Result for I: 2.5 K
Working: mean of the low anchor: 23.1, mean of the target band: 19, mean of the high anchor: 18.8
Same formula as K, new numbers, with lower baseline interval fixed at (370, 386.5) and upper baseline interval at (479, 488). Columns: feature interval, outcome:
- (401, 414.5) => -1.51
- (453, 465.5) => 0.90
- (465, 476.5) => 0.16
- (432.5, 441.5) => 4.27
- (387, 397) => -1.48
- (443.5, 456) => 2.83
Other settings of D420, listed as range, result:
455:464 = 21.4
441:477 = 20.1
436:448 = 13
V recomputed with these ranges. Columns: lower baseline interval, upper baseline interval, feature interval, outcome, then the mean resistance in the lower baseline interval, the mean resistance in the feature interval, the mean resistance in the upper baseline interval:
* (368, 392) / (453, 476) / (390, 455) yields 0.13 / 19.9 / 18.5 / 22.2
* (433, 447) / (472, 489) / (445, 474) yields -0.16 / 12.4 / 20.8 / 23.9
